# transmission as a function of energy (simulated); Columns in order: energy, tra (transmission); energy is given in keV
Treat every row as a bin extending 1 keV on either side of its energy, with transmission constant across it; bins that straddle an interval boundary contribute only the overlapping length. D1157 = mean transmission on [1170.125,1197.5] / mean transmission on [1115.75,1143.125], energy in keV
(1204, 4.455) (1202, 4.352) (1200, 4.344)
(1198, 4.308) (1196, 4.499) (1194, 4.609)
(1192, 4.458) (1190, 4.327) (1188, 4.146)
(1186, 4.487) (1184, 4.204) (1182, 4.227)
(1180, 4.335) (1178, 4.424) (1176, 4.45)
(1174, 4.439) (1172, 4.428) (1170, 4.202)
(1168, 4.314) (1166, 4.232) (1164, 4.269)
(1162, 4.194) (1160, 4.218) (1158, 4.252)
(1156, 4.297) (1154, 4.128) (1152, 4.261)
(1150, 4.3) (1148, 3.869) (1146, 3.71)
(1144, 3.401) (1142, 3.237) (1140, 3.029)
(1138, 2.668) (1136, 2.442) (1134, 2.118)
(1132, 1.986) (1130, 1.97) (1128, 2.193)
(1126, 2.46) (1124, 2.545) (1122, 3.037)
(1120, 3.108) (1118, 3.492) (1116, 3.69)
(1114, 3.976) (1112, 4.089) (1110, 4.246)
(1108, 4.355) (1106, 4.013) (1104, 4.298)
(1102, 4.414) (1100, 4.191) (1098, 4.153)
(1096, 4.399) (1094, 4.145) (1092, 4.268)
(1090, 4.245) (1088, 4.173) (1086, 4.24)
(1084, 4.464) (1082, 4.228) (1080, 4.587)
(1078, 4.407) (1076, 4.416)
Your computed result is 1.63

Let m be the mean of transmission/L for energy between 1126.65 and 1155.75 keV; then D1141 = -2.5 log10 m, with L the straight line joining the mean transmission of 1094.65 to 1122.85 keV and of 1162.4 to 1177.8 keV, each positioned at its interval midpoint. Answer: 0.32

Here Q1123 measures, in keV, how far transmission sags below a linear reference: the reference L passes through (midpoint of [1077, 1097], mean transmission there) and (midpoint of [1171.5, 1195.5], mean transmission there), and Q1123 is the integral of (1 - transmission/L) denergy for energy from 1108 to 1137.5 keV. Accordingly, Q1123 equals 9.12 keV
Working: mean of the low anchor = 4.32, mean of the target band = 3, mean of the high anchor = 4.38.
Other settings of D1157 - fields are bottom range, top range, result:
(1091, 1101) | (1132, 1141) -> 0.59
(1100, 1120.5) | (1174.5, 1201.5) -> 1.09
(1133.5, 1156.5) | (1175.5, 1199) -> 1.26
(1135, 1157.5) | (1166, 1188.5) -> 1.21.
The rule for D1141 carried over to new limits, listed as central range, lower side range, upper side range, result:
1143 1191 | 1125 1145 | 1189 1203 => -0.20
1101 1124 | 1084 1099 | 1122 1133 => -0.22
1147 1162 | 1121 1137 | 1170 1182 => -0.21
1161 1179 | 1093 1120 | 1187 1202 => -0.01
